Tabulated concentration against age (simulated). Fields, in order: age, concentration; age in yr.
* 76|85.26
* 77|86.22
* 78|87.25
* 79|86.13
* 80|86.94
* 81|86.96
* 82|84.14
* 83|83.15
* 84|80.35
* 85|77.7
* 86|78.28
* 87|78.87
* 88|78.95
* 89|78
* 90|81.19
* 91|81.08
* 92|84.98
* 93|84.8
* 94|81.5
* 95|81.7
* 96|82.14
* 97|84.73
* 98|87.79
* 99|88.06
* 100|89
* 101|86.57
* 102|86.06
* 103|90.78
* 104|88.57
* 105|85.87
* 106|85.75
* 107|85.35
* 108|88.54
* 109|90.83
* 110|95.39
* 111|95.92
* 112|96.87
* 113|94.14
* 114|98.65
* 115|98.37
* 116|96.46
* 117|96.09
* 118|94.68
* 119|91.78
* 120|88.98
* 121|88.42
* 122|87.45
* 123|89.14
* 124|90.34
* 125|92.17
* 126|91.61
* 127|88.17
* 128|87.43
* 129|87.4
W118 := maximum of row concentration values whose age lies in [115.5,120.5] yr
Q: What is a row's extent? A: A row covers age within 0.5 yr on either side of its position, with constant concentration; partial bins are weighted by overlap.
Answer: 96.46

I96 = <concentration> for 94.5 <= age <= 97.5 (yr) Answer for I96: 82.9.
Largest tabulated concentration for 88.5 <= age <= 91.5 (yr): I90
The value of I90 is 81.19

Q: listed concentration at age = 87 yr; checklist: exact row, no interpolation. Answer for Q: 78.87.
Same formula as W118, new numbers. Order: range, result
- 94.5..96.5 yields 82.14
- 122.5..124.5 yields 90.34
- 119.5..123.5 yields 89.14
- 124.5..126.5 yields 92.17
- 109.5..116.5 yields 98.65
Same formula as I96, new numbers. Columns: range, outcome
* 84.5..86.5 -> 78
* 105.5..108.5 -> 86.5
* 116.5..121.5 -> 92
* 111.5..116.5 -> 96.9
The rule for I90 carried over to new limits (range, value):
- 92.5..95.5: 84.8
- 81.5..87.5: 84.14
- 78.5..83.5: 86.96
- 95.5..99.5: 88.06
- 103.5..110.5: 95.39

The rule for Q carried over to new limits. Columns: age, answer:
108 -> 88.54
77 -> 86.22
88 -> 78.95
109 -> 90.83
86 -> 78.28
